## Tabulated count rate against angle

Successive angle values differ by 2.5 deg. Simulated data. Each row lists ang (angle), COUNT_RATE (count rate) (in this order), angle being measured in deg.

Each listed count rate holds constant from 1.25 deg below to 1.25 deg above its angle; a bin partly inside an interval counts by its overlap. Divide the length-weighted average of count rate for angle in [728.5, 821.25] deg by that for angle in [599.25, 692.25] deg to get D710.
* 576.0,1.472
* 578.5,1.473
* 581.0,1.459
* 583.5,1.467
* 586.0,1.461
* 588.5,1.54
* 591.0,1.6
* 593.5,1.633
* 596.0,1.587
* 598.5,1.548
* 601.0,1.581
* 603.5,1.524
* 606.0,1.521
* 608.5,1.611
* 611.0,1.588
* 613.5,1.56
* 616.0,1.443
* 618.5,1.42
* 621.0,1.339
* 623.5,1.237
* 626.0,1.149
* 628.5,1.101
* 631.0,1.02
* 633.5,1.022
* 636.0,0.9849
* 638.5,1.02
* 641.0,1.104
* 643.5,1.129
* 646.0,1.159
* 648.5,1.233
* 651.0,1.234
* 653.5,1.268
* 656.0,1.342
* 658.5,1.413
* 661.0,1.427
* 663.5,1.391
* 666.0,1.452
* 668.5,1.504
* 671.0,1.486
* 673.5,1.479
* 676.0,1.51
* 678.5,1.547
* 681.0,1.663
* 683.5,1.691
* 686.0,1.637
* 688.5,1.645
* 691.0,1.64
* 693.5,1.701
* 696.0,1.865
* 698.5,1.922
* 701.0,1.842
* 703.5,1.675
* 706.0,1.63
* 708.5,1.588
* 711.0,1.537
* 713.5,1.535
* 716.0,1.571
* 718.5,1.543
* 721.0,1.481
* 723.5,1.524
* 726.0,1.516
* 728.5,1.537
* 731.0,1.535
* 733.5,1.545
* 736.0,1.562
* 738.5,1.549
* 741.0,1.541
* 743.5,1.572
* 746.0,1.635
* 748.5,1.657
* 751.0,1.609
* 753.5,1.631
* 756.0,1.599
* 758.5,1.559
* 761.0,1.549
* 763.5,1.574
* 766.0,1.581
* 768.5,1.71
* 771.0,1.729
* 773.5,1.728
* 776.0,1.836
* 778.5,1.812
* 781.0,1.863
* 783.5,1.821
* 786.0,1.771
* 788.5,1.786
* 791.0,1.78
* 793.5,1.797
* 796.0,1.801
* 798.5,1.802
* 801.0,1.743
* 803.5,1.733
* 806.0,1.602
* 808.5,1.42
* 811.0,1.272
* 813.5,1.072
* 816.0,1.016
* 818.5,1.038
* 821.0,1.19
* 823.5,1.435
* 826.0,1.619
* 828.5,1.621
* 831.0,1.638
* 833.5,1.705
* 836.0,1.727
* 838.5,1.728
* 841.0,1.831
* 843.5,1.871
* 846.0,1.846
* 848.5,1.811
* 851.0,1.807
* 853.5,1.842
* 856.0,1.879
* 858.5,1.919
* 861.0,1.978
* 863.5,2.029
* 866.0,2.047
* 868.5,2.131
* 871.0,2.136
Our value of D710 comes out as 1.2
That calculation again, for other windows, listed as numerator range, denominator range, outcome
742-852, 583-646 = 1.20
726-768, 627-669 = 1.30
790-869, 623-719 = 1.17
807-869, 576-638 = 1.17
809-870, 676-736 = 1.03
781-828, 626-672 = 1.25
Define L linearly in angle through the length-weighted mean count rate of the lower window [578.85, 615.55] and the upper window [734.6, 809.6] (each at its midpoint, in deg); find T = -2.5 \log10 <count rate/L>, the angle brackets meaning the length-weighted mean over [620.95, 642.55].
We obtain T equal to 0.39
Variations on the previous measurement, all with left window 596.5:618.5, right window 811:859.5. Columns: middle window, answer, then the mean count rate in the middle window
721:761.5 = 0.01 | 1.57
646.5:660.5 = 0.20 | 1.3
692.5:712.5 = -0.10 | 1.72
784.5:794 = -0.13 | 1.78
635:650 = 0.36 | 1.11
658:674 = 0.08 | 1.45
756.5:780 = -0.06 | 1.67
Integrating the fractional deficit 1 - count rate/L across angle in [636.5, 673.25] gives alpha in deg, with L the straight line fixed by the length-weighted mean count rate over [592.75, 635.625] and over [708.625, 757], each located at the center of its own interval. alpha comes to 4.0 deg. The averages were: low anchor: 1.39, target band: 1.3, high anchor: 1.56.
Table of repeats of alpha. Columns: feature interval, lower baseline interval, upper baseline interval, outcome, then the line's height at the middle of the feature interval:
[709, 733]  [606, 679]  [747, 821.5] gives -0.9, 1.48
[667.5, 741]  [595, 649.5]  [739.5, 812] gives -4.8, 1.51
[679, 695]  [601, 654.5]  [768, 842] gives -3.1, 1.39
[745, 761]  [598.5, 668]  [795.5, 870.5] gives -0.8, 1.53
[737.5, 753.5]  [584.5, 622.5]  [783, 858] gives 0.0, 1.6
